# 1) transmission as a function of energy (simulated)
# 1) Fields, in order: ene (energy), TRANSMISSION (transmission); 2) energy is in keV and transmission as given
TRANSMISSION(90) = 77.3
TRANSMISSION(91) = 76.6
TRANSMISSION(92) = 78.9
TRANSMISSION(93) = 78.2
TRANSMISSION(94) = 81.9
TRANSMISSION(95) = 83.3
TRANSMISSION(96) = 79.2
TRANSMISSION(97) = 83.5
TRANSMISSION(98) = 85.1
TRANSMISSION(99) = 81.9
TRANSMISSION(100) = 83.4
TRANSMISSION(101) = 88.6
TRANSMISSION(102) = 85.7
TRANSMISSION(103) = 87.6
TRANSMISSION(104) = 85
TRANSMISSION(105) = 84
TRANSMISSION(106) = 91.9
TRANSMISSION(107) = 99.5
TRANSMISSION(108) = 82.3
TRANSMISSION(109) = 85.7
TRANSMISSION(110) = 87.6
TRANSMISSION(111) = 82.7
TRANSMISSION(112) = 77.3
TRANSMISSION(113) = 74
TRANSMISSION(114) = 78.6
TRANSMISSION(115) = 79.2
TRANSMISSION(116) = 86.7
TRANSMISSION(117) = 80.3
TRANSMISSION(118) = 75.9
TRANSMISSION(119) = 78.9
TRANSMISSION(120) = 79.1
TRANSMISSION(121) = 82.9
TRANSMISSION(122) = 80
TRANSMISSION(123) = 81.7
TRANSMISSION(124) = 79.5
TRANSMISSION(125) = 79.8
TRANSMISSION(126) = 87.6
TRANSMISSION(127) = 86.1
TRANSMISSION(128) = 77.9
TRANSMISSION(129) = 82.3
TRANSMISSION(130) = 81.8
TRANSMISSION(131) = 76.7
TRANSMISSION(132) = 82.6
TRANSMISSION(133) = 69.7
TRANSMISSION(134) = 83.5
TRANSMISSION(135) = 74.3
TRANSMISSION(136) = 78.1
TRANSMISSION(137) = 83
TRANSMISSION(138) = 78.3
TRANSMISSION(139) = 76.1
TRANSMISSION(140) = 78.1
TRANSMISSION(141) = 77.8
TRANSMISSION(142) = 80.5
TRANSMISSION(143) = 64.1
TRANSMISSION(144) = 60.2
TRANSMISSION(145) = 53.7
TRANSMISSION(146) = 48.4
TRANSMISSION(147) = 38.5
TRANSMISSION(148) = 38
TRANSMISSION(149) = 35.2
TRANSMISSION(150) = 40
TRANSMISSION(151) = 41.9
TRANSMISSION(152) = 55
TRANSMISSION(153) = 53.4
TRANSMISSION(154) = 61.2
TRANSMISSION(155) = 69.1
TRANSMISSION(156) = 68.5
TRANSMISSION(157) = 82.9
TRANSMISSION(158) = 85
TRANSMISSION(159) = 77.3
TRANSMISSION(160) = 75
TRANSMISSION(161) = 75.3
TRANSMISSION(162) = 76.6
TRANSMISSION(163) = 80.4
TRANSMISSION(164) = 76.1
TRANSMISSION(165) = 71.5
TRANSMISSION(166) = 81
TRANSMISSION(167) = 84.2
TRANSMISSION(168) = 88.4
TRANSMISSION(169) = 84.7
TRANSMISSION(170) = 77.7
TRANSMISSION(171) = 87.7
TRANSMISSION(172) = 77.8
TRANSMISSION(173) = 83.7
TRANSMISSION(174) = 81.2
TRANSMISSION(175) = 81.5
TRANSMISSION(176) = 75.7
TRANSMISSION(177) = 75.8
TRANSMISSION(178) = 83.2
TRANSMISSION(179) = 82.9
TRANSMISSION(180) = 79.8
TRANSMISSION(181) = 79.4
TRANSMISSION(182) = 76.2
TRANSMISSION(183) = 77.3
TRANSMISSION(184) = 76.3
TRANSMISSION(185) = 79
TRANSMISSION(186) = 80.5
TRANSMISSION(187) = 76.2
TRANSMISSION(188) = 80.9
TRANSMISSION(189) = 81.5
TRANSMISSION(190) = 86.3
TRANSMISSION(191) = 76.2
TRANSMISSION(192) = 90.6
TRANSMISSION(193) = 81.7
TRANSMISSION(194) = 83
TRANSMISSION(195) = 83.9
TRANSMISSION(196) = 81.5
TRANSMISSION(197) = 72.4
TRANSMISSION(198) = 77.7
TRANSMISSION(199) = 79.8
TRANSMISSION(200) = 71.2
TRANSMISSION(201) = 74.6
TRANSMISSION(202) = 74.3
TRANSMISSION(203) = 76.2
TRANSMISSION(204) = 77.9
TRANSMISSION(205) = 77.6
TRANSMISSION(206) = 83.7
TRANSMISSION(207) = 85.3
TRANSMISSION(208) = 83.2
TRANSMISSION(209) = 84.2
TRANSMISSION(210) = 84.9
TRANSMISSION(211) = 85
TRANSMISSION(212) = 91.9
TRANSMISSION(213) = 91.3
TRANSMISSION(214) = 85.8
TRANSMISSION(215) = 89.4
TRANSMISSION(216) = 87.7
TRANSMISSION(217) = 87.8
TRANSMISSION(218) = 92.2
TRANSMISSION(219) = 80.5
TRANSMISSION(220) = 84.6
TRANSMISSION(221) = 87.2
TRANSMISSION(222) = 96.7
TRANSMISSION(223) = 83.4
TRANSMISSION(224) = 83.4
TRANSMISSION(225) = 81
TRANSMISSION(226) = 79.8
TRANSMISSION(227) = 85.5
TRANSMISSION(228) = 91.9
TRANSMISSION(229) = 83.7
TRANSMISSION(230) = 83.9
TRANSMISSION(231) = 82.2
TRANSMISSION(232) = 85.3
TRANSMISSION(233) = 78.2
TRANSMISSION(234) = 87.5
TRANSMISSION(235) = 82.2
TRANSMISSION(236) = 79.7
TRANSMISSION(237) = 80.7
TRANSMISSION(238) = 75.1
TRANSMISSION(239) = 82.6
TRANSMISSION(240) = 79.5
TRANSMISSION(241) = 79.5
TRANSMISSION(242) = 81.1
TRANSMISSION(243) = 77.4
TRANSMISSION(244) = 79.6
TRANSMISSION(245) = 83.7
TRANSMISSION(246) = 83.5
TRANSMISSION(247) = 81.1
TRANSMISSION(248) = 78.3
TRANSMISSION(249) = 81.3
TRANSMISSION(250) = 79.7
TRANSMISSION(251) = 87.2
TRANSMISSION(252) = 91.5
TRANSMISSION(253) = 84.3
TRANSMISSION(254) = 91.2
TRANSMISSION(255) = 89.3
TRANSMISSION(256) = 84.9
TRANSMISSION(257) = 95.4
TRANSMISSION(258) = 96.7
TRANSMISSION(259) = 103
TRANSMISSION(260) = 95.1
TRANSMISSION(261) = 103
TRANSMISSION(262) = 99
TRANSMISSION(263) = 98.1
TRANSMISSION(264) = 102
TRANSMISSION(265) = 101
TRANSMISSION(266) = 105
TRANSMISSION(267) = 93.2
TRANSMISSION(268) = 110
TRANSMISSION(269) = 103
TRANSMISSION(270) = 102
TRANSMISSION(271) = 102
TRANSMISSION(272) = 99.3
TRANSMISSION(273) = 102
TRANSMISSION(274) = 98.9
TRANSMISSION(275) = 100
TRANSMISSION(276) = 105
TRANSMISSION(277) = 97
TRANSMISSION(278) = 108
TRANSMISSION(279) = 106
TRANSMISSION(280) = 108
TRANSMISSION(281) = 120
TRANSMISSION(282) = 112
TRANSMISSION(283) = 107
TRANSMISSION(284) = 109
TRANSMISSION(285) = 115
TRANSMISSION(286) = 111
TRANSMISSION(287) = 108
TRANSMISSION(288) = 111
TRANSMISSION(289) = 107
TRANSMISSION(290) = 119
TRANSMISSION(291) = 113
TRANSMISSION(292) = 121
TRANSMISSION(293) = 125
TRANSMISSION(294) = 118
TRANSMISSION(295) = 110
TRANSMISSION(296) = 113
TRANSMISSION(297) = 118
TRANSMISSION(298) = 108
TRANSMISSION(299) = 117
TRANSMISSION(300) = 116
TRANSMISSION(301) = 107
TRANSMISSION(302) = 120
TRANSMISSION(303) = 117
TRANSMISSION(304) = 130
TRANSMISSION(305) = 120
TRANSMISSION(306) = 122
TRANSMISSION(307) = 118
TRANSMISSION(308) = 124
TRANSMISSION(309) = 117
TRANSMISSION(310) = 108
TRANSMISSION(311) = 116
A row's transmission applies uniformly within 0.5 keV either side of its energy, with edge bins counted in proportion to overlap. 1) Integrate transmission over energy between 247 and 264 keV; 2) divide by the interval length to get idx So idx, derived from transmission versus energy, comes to 91.1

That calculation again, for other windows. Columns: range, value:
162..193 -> 80.4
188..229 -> 83.3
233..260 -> 84.5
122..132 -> 81.5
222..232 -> 84.6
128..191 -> 73.4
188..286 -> 89.2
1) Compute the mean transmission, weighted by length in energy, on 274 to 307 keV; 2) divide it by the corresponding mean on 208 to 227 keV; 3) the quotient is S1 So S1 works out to 1.3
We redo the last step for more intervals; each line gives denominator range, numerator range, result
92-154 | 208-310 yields 1.29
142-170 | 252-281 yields 1.51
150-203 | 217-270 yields 1.14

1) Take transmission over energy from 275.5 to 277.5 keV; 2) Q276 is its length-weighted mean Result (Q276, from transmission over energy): 101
